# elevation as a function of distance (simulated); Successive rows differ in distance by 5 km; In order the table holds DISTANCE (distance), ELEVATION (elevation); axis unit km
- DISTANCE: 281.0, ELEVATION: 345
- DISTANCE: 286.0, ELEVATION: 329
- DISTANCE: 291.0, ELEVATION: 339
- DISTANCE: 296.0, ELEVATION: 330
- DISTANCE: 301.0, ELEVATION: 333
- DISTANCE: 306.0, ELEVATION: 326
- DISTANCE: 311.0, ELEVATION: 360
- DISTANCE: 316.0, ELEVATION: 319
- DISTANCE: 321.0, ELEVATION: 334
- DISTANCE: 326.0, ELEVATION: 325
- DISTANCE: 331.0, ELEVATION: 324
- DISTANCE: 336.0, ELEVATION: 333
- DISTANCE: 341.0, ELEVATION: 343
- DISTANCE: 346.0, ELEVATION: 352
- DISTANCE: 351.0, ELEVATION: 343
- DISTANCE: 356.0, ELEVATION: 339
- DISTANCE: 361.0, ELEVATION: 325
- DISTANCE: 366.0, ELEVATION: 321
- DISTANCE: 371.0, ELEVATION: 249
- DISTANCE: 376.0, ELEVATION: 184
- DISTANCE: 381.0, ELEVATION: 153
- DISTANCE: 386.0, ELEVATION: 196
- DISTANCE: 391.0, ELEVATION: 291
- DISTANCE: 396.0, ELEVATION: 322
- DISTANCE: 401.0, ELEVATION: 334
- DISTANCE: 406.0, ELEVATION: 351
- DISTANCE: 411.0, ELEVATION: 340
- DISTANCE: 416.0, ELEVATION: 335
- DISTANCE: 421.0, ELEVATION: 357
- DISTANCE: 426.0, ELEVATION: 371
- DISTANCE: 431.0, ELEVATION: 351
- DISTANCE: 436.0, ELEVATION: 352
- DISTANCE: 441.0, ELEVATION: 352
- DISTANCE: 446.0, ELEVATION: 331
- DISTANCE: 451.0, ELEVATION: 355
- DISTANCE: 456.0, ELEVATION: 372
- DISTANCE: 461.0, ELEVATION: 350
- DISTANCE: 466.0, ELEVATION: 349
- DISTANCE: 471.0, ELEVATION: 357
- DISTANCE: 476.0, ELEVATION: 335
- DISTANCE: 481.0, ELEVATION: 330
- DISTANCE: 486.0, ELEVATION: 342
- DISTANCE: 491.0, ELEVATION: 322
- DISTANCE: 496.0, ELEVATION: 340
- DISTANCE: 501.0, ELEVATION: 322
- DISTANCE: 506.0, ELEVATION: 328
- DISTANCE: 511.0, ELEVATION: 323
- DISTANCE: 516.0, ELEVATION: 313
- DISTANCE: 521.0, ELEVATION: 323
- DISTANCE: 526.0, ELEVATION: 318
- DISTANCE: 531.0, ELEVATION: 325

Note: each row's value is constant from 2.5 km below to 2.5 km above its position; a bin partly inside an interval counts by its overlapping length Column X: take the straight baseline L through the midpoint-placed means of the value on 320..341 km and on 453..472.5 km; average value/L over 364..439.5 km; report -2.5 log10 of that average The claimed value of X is 0.15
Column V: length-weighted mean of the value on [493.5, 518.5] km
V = 325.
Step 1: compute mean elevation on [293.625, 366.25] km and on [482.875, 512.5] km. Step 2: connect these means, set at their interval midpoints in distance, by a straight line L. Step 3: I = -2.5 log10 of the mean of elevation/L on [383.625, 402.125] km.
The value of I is 0.18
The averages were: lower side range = 334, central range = 283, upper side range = 330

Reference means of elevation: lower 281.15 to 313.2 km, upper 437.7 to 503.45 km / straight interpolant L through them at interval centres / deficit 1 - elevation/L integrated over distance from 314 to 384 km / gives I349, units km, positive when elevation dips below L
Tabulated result 7.5 km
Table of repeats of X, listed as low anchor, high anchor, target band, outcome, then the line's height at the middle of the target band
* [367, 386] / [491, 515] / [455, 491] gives -0.16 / 298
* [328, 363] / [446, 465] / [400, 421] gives 0.02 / 347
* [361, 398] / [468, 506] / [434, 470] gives -0.15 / 307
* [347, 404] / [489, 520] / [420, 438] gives -0.20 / 299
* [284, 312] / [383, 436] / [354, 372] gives 0.06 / 329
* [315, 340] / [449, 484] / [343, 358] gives -0.04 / 332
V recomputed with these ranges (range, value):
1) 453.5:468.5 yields 357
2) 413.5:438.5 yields 353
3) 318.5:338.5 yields 329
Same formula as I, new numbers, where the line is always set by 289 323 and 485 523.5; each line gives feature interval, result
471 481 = -0.04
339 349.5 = -0.05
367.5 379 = 0.43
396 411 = -0.03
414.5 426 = -0.07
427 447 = -0.07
